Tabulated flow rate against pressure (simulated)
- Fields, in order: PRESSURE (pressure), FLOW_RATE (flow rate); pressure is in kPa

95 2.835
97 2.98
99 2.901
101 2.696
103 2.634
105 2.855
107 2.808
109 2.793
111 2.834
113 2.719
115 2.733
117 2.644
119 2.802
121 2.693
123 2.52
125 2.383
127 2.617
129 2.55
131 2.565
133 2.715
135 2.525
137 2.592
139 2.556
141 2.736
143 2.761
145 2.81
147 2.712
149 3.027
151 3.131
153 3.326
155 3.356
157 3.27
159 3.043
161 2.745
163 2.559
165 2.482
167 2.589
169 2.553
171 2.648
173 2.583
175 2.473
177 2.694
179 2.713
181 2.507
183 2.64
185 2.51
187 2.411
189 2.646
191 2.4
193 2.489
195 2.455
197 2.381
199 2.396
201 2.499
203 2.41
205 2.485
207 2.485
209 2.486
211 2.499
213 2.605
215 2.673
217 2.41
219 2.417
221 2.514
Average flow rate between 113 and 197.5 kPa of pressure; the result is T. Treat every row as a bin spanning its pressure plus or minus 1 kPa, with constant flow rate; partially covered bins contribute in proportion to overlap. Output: 2.68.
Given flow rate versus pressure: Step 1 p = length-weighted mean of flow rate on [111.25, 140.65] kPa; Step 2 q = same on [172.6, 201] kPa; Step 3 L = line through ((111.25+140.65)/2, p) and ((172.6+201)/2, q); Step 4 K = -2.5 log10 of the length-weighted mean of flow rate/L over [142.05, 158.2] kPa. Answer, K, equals -0.181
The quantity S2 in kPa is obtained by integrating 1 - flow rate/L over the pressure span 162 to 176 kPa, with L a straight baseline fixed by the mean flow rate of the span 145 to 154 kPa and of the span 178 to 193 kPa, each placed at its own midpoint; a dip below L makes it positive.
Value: 1.0 kPa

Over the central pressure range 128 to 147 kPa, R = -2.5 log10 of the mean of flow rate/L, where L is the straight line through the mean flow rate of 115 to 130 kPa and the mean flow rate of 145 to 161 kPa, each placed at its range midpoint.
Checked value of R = 0.08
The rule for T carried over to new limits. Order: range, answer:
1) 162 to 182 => 2.58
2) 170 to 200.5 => 2.53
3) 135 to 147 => 2.68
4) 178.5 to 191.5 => 2.55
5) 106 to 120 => 2.76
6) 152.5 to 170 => 2.87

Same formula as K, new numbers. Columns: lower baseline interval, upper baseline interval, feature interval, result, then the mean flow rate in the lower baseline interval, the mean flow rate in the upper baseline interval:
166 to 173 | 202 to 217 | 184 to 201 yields 0.04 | 2.59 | 2.51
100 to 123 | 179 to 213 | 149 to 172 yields -0.12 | 2.74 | 2.49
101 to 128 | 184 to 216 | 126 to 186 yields -0.06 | 2.7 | 2.49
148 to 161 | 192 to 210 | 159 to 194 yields 0.10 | 3.16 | 2.45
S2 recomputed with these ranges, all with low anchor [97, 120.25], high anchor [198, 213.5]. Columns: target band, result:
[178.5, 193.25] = 0.02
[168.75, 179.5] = -0.15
